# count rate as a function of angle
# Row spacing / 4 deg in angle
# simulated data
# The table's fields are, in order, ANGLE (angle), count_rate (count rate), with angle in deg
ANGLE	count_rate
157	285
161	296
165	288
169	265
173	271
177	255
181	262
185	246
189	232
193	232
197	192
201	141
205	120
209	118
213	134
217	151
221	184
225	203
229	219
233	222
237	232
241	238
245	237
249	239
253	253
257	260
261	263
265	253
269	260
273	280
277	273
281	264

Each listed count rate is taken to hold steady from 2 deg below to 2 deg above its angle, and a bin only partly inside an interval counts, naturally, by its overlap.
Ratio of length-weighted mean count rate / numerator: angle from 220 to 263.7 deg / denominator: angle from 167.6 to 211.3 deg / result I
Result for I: 1.1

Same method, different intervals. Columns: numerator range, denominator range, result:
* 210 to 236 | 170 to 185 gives 0.71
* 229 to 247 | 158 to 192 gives 0.87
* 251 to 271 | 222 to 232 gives 1.23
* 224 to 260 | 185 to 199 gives 1.06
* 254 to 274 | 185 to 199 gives 1.18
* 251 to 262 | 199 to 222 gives 1.85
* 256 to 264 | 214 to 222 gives 1.62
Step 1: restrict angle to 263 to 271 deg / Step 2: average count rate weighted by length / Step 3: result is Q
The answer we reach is 256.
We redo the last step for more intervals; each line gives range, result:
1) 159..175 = 280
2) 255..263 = 262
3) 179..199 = 233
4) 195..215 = 141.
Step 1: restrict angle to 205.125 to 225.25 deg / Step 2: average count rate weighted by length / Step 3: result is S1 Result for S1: 151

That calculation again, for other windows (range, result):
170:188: 257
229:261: 240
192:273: 209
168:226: 199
